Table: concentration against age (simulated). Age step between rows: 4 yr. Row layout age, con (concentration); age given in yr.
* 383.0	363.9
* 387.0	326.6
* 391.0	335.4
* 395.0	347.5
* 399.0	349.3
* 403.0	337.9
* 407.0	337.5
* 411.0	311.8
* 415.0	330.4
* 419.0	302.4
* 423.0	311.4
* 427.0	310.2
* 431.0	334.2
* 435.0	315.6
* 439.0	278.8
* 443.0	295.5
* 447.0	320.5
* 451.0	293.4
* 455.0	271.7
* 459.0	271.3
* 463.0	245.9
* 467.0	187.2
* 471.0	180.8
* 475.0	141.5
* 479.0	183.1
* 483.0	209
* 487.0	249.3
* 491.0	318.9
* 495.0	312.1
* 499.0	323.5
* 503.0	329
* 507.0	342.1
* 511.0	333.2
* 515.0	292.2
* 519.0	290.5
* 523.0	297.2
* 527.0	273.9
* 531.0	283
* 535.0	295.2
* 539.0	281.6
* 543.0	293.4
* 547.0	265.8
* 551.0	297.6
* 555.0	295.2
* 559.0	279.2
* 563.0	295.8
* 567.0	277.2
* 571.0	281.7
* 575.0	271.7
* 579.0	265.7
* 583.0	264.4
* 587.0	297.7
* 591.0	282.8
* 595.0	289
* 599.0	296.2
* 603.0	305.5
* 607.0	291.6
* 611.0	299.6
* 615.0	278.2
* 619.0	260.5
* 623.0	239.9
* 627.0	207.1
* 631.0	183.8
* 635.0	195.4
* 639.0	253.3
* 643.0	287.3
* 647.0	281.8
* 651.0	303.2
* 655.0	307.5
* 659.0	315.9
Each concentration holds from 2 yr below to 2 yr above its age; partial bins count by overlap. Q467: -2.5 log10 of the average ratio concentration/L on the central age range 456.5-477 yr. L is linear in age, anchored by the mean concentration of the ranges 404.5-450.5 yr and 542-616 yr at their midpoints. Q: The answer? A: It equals 0.43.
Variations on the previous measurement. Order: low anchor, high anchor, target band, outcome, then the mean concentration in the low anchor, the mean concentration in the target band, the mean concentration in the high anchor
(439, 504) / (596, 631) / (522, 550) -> -0.09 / 258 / 284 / 268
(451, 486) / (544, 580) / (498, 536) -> -0.22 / 217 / 306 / 282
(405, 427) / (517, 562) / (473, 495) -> 0.30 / 318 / 229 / 287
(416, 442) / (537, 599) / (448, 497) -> 0.24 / 309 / 240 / 283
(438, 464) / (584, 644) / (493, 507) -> -0.17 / 284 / 324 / 264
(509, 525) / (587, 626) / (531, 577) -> 0.04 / 303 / 285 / 281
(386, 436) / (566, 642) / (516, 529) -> 0.01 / 327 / 288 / 265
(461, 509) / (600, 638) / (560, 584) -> -0.10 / 252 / 277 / 253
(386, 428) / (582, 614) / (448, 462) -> 0.14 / 328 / 279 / 291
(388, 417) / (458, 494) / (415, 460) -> -0.08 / 335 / 302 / 222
